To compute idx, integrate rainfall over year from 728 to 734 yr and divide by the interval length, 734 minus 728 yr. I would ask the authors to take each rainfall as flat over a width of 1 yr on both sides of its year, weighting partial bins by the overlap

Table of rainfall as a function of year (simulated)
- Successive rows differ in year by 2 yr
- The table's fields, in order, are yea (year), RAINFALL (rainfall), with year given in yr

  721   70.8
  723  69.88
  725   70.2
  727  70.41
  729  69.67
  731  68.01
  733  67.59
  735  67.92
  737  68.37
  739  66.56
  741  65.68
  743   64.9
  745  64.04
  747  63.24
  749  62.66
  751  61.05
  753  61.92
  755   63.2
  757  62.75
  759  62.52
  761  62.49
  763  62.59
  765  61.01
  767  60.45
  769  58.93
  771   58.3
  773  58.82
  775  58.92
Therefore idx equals 68.4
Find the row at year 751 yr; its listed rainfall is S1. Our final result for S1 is 61.05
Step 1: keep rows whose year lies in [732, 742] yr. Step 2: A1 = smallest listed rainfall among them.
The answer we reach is 65.68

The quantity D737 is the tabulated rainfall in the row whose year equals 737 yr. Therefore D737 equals 68.37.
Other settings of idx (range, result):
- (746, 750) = 63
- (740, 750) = 64.1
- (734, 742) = 67.1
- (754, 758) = 63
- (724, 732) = 69.6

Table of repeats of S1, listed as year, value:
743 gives 64.9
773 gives 58.82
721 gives 70.8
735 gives 67.92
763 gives 62.59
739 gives 66.56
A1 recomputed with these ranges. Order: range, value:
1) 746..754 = 61.05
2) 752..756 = 61.92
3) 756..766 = 61.01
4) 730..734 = 67.59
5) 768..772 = 58.3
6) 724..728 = 70.2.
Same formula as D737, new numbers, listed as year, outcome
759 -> 62.52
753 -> 61.92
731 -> 68.01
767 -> 60.45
